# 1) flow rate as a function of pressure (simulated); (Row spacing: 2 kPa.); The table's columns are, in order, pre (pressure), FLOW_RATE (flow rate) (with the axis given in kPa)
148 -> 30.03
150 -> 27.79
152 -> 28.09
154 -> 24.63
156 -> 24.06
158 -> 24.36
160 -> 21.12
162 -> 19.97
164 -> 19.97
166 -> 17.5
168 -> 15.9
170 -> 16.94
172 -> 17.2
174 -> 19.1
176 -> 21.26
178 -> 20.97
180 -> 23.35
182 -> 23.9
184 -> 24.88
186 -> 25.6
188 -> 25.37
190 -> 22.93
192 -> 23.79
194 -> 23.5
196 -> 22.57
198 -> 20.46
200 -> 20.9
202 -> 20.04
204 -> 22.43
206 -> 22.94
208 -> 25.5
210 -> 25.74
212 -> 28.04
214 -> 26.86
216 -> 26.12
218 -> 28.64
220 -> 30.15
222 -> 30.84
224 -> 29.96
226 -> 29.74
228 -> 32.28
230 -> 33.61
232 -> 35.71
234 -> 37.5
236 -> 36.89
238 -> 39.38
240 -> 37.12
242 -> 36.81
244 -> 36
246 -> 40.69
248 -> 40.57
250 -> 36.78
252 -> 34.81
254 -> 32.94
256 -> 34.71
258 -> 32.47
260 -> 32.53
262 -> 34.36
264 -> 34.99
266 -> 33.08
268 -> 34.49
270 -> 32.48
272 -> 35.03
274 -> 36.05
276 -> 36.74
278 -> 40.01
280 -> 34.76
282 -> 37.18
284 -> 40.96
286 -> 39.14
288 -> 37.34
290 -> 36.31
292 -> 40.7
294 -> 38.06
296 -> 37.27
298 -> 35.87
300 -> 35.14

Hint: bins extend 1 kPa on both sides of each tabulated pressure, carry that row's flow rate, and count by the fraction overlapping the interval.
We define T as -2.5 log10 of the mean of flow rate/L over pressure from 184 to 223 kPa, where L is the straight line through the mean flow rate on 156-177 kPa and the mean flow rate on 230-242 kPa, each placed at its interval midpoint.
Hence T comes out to 0.157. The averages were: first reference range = 19.6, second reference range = 37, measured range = 24.9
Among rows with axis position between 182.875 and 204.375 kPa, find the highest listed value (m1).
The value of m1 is 25.6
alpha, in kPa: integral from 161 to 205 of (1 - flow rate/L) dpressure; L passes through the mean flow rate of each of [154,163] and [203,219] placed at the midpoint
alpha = 5.2 kPa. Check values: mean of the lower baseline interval 22.6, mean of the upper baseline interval 25.8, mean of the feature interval 21.3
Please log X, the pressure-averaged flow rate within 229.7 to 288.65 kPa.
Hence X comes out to 36.2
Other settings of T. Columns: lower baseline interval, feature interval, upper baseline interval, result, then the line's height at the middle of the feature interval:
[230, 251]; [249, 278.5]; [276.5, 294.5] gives 0.097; 37.9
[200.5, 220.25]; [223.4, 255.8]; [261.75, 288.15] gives -0.180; 30.3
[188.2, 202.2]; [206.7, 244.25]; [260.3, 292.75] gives -0.150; 27.6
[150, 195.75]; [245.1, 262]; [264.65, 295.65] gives -0.078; 33.2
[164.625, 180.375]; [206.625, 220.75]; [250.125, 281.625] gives -0.051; 25.9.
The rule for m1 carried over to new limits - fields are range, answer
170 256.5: 40.69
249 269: 36.78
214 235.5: 37.5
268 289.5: 40.96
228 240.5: 39.38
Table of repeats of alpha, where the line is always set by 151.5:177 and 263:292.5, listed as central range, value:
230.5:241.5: -2.3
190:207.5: 2.2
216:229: -0.5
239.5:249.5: -2.0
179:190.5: -0.4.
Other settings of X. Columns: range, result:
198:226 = 25.9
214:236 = 31.5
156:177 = 19.6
